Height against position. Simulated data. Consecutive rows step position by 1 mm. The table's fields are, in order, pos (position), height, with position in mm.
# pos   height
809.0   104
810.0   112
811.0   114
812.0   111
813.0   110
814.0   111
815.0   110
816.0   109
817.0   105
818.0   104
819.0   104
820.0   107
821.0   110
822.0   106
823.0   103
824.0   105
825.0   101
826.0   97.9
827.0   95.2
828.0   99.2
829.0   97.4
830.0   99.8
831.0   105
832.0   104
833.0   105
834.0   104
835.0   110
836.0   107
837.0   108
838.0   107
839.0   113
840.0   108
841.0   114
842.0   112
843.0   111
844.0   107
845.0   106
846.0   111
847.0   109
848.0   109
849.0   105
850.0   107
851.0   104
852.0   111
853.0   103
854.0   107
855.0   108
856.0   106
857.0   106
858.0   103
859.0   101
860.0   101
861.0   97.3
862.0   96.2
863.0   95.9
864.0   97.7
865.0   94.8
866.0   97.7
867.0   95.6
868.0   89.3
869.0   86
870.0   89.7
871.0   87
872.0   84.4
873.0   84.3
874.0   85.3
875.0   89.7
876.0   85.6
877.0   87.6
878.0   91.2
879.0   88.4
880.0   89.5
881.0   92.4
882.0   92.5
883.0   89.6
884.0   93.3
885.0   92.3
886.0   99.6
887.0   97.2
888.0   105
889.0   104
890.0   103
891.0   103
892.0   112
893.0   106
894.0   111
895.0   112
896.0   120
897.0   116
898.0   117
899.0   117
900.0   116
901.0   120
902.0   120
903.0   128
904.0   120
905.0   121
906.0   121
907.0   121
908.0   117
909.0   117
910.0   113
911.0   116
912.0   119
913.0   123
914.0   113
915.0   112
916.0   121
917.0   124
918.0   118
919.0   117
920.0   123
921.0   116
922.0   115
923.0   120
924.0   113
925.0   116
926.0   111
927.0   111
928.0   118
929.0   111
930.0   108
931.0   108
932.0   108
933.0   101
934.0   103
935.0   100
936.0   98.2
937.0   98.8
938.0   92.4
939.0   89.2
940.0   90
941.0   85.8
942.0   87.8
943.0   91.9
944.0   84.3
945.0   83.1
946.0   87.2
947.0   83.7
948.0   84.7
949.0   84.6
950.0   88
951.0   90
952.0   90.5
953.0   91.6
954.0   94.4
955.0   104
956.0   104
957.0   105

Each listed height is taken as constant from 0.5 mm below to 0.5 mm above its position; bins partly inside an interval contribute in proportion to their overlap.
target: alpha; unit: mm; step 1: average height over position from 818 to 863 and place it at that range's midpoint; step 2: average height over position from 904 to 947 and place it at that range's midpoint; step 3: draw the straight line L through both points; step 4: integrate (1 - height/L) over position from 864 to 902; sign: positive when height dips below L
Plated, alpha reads 2.8 mm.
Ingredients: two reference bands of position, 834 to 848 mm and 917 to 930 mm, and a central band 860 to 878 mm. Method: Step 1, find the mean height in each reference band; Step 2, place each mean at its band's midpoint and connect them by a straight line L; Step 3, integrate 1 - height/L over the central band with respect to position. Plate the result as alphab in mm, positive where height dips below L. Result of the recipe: 3.28 mm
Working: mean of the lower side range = 109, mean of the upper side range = 116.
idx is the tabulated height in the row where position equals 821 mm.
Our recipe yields 110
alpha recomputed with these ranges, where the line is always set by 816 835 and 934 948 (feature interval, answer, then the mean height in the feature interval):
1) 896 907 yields -2.9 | 120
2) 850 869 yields -0.2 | 101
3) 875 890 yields 0.5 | 93.6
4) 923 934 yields -2.2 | 111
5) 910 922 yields -3.2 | 118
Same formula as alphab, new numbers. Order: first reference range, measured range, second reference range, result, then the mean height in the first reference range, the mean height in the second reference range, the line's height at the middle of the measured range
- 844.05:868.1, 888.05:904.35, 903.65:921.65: 0.0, 103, 118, 114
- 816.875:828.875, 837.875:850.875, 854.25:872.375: -1.2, 103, 96.7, 99.6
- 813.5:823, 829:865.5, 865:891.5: -1.9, 107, 92.5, 100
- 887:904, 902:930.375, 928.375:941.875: -3.1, 113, 99.3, 106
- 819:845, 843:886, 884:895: 2.9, 105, 103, 104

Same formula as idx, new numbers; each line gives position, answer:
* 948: 84.7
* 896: 120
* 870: 89.7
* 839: 113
